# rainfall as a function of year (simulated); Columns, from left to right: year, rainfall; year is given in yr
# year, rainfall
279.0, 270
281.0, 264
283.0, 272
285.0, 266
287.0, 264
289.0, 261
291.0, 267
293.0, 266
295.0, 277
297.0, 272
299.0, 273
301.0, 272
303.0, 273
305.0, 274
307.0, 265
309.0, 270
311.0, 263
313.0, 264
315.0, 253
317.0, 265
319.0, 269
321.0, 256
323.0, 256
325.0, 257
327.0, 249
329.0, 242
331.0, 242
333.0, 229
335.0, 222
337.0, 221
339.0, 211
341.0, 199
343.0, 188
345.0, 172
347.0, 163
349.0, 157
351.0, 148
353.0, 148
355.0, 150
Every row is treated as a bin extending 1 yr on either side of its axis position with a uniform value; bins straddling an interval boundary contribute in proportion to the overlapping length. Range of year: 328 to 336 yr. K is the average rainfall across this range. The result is 234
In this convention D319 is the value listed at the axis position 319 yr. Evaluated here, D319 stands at 269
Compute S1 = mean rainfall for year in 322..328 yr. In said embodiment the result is 254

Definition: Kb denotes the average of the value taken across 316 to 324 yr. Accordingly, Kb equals 262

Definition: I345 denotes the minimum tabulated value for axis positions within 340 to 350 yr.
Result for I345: 157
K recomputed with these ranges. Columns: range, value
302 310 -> 270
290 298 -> 270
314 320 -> 262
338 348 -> 187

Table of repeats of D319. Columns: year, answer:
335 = 222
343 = 188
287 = 264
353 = 148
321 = 256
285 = 266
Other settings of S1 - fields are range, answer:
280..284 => 268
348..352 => 152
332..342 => 216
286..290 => 262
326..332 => 244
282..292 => 266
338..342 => 205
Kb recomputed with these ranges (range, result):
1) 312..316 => 258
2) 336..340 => 216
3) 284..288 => 265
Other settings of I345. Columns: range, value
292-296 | 266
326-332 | 242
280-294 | 261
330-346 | 172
